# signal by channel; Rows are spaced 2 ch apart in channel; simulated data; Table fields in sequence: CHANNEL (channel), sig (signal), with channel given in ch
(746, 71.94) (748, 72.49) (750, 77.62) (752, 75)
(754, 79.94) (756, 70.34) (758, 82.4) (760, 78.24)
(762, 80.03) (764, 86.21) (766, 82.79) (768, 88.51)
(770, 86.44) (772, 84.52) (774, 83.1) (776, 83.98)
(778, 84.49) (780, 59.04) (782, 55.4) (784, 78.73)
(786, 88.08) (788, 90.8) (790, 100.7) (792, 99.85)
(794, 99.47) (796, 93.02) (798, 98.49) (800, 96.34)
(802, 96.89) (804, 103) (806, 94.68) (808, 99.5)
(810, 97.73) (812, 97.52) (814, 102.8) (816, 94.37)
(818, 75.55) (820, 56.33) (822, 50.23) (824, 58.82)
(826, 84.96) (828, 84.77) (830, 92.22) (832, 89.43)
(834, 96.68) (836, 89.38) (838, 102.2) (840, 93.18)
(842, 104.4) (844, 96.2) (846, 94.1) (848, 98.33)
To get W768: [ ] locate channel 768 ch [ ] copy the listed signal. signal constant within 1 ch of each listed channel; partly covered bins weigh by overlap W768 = 88.51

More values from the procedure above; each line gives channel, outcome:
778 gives 84.49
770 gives 86.44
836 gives 89.38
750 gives 77.62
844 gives 96.2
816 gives 94.37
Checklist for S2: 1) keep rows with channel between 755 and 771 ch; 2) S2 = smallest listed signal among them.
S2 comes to 70.34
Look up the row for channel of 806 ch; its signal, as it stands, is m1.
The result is 94.68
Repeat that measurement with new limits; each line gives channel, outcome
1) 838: 102.2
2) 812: 97.52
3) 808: 99.5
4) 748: 72.49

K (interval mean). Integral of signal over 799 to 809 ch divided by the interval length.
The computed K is 98.1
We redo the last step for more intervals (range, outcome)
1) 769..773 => 85.5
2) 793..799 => 97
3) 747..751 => 75.1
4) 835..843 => 97.3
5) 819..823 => 53.3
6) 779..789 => 74.4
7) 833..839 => 96.1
